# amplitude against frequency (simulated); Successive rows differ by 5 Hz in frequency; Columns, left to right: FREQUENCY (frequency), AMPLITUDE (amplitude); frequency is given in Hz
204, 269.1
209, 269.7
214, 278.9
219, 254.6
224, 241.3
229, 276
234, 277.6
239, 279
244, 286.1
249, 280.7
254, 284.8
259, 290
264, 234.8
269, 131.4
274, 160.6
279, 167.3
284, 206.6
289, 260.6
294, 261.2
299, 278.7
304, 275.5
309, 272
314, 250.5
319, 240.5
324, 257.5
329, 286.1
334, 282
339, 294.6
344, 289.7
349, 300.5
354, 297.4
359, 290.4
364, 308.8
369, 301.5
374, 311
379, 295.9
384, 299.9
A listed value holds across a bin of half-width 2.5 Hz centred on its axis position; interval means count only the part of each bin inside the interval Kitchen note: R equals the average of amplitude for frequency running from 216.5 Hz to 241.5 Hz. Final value 266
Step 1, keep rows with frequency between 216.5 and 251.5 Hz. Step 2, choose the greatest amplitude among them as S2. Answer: 286.1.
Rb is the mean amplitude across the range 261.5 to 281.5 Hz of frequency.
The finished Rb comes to 174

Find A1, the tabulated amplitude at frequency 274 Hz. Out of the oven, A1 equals 160.6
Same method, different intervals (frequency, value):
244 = 286.1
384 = 299.9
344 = 289.7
